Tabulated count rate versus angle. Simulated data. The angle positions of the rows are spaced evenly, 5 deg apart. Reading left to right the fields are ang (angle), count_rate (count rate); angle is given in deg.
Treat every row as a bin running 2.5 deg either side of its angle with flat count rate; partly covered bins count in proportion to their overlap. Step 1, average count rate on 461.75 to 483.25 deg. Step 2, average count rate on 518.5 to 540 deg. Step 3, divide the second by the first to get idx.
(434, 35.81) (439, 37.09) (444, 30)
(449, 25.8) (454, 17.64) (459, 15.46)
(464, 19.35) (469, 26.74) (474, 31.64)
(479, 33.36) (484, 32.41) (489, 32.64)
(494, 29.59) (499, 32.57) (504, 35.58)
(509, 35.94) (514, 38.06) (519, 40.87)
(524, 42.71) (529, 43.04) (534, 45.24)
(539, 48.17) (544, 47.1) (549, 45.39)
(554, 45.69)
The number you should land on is 1.56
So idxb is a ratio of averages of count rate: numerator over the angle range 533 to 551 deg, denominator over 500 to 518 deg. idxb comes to 1.27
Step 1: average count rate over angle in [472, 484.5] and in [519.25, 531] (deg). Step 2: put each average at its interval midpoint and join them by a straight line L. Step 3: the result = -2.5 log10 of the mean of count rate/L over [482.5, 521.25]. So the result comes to 0.09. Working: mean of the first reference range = 32.5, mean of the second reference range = 42.5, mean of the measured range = 34.7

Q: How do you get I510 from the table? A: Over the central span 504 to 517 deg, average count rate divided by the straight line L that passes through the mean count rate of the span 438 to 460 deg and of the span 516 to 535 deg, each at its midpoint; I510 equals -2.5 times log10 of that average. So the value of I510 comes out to 0.07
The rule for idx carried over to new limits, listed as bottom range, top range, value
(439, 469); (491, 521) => 1.51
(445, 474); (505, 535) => 1.81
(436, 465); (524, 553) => 1.84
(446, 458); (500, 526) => 1.80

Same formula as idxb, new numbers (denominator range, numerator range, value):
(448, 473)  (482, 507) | 1.53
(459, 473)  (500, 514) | 1.58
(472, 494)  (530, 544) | 1.44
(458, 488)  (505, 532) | 1.46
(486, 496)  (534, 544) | 1.51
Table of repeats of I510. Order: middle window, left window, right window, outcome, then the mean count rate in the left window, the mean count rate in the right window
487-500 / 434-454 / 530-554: 0.21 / 29.9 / 46.2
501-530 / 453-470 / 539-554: -0.07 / 19.4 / 46.5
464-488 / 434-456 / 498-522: 0.10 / 28.8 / 37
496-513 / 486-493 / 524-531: 0.05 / 32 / 42.9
